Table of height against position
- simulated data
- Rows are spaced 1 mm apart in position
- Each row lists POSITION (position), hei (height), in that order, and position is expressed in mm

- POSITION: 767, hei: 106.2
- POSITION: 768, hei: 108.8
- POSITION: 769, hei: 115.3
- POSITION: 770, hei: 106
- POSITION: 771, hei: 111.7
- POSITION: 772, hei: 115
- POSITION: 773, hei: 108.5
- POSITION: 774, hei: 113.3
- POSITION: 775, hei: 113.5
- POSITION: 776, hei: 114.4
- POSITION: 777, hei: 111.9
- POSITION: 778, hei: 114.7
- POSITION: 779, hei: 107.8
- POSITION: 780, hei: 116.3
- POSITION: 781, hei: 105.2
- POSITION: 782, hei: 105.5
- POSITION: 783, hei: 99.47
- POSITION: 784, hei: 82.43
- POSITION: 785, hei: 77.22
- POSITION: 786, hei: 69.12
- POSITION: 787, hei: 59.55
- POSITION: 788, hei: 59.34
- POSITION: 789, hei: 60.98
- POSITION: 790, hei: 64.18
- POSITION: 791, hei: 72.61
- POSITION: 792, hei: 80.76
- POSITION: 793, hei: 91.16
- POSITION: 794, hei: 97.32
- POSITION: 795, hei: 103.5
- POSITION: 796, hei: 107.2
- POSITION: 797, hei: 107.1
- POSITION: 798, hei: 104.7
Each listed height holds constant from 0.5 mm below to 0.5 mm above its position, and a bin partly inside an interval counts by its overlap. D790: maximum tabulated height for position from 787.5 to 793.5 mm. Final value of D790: 91.16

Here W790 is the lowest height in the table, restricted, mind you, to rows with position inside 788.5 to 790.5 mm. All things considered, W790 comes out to 60.98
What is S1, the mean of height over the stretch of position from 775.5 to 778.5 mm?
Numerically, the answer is 114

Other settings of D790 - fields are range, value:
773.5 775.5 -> 113.5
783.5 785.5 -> 82.43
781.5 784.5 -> 105.5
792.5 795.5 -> 103.5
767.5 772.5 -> 115.3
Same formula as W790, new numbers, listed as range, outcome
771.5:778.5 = 108.5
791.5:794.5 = 80.76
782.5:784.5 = 82.43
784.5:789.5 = 59.34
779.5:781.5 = 105.2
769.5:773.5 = 106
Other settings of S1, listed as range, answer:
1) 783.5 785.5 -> 79.8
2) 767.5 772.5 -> 111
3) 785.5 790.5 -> 62.6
